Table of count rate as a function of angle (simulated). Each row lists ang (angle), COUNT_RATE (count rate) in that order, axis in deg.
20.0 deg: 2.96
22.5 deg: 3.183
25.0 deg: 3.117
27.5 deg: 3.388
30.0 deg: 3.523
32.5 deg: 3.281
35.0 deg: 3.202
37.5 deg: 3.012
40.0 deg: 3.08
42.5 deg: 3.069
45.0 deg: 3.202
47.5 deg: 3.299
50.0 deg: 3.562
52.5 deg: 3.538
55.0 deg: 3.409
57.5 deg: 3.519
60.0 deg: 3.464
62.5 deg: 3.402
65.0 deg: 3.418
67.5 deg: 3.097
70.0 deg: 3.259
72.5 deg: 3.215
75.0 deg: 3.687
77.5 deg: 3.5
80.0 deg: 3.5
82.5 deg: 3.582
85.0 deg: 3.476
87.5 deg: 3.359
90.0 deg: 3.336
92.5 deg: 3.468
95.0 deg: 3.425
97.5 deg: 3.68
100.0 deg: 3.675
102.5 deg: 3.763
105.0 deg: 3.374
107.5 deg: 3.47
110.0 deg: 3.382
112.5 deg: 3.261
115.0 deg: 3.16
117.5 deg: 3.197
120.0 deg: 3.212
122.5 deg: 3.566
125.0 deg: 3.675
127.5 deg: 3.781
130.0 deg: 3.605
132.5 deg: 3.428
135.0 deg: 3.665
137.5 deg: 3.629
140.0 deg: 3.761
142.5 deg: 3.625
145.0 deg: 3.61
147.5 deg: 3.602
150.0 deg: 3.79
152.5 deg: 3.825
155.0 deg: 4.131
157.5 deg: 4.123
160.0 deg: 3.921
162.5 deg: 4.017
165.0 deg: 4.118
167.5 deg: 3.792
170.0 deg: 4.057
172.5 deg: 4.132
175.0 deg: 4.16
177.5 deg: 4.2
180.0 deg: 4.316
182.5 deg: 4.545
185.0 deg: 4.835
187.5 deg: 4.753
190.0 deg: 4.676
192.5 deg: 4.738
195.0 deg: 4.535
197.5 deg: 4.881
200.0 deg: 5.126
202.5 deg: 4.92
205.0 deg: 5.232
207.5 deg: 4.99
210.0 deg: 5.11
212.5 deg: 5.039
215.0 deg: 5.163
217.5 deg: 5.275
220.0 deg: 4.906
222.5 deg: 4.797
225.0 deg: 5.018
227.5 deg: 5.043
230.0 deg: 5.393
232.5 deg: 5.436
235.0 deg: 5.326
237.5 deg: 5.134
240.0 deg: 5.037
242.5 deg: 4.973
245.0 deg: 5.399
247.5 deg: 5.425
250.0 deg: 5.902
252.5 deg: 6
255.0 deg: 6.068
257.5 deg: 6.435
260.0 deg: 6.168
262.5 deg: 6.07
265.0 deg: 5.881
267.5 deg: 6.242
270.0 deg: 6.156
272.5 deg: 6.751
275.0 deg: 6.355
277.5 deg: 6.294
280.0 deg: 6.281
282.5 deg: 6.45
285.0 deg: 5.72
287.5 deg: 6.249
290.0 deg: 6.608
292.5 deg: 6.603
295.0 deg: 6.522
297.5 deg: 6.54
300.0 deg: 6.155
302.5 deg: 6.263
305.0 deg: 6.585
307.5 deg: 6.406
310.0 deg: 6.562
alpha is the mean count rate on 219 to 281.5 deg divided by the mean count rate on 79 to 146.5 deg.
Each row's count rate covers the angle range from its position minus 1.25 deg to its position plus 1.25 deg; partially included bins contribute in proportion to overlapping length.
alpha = 1.6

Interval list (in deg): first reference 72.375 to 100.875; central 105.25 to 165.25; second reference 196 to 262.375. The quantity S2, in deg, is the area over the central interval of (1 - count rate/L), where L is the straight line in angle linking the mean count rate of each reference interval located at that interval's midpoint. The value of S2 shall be 7.1 deg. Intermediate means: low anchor 3.5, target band 3.64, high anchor 5.33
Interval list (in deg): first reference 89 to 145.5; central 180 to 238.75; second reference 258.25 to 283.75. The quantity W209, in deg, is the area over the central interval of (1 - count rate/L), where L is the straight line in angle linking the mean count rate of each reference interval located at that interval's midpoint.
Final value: 2.0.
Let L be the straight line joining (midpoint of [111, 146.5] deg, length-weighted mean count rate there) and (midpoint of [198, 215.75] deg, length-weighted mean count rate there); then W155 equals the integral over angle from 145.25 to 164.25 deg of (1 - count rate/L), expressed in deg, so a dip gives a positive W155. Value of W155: 0.6 deg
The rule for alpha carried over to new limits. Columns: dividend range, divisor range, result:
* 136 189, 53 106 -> 1.17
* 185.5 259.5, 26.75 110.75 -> 1.53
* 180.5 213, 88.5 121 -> 1.42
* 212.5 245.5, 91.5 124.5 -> 1.49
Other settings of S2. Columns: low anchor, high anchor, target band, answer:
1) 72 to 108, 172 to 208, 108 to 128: 2.3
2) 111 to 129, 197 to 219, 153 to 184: 1.5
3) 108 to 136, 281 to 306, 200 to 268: -0.7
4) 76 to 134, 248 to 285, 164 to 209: 2.7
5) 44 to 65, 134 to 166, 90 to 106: 0.3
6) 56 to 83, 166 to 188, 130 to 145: 1.3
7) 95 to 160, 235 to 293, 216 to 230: 0.6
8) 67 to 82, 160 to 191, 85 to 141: 3.6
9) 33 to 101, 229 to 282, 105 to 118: 2.2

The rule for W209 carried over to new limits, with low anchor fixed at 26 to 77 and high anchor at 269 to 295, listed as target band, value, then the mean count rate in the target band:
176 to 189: 1.36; 4.53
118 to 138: 3.61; 3.55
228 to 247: 1.74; 5.24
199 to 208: 0.43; 5.07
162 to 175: 2.22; 4.04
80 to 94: 1.28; 3.45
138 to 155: 3.15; 3.73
